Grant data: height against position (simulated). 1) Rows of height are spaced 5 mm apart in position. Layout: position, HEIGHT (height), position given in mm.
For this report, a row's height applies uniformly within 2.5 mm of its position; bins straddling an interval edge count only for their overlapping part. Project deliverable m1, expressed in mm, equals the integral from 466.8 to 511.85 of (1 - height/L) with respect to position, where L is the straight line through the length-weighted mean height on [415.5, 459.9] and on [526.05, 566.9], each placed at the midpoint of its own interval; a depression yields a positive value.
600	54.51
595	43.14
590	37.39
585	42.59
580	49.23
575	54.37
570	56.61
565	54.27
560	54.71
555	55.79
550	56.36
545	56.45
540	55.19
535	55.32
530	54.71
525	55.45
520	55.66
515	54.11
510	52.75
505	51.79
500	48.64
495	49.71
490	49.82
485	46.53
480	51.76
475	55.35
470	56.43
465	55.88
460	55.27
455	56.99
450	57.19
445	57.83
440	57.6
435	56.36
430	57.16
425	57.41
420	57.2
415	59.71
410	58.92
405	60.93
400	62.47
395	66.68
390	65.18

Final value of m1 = 3.9 mm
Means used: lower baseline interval 57.2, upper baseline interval 55.4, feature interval 51.5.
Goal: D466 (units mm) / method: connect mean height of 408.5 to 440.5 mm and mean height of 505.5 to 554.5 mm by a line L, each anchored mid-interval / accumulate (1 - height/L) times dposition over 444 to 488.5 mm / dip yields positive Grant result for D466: 1.64 mm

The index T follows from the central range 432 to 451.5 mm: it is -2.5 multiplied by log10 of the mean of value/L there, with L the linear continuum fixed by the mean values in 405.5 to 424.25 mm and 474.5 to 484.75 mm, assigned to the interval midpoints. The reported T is -0.03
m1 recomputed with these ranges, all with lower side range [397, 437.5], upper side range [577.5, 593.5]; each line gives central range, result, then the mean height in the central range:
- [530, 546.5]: -2.8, 55.5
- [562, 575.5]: -3.2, 55.2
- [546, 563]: -3.6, 55.7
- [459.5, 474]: -0.4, 55.9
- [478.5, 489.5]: 0.7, 49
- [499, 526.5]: -1.9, 53.2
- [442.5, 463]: -0.5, 56.8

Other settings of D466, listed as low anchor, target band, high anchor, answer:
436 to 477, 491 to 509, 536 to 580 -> 1.8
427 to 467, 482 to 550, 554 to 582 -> 2.9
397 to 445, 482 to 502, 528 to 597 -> 2.4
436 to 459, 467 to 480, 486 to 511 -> -0.4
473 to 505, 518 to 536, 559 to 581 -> -1.1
